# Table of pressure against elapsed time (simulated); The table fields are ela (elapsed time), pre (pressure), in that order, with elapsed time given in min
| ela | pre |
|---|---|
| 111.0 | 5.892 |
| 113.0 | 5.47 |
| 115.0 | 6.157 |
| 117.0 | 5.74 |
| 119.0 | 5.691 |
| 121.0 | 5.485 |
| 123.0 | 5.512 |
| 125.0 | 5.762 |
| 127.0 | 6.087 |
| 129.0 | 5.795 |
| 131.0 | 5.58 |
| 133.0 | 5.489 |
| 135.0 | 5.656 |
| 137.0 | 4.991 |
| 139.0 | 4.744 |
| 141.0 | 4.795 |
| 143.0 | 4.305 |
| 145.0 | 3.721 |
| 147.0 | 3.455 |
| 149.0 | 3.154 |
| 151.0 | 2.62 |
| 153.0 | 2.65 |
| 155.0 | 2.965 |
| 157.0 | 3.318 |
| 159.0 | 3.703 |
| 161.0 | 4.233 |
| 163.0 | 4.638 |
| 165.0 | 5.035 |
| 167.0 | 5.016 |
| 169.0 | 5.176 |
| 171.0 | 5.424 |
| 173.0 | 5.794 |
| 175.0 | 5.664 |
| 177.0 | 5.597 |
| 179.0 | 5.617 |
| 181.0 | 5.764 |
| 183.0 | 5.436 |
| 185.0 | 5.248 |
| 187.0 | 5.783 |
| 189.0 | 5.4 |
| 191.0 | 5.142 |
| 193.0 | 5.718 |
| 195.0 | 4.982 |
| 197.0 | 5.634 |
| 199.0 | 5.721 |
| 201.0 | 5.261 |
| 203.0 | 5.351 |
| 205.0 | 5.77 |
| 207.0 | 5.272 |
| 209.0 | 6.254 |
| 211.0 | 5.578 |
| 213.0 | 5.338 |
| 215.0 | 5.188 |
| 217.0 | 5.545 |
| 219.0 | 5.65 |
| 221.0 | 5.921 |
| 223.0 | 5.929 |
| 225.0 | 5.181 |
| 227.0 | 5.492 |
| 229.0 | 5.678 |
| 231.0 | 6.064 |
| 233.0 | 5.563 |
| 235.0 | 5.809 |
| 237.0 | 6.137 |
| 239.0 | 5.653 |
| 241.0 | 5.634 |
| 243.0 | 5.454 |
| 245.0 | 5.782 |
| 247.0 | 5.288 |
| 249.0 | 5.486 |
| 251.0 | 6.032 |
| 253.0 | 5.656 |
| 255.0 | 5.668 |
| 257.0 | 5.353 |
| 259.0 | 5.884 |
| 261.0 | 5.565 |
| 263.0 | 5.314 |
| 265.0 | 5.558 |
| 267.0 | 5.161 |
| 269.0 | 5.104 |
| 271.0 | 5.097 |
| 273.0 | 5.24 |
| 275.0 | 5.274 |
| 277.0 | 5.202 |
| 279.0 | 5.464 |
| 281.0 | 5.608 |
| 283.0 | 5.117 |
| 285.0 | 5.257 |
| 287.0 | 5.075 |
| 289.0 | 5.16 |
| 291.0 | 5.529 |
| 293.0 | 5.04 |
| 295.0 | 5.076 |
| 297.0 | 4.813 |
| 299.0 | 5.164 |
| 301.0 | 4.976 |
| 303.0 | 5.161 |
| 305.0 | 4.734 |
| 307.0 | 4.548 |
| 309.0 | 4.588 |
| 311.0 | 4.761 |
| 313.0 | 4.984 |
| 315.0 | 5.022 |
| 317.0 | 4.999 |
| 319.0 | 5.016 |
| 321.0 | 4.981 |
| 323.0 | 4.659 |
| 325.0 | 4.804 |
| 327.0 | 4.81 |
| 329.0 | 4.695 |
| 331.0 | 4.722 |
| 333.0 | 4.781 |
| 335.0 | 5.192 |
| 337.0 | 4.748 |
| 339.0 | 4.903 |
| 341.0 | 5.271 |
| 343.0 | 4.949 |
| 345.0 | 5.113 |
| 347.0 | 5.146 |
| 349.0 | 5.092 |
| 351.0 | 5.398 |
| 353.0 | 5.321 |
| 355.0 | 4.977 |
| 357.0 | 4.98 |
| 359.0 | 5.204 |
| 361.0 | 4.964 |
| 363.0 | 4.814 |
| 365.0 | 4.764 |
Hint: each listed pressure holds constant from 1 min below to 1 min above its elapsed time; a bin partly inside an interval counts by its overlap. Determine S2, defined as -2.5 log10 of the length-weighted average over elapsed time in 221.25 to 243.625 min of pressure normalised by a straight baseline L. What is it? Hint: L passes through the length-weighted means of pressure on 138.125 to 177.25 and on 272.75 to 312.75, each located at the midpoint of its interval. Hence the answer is -0.205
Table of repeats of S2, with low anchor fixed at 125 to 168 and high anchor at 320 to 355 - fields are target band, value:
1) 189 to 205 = -0.188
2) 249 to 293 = -0.131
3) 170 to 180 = -0.242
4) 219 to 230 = -0.212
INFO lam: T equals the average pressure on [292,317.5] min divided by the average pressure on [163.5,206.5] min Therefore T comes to 0.9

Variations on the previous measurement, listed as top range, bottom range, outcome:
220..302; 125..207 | 1.11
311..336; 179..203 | 0.89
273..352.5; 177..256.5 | 0.90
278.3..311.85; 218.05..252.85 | 0.89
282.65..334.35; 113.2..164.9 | 1.06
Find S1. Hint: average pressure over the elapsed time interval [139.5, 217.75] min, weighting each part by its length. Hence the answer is 4.9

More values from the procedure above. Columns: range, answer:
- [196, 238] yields 5.64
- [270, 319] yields 5.08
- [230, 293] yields 5.48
